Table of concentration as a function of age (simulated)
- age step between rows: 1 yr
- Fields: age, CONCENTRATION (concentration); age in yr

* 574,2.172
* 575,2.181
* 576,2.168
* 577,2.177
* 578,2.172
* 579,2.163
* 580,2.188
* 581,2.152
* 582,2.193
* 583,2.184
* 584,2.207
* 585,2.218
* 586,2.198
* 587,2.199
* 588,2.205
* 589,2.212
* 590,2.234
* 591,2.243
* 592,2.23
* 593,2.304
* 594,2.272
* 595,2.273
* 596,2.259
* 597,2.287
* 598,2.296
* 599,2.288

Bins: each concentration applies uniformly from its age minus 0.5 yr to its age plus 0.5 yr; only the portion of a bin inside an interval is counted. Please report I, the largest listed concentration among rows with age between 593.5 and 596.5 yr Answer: 2.273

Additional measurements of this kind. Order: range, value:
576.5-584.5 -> 2.207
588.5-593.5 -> 2.304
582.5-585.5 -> 2.218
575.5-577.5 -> 2.177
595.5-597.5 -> 2.287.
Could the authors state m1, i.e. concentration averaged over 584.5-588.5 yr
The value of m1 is 2.21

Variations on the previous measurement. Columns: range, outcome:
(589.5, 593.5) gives 2.25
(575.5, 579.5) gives 2.17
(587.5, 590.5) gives 2.22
